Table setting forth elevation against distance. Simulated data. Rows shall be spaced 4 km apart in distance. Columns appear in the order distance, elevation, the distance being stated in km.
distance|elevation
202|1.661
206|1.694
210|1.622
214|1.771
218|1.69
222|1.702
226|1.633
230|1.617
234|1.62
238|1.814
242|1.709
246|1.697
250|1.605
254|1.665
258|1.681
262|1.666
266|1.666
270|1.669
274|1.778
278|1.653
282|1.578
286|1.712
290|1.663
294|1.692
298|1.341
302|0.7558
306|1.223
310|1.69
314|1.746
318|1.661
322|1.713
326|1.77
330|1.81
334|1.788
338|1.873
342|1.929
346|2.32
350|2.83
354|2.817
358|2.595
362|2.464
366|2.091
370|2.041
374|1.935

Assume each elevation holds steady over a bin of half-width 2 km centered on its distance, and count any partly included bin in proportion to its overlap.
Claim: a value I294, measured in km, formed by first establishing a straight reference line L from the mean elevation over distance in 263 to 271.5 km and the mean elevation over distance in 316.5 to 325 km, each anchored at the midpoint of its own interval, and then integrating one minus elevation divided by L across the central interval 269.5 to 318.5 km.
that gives 4.0 km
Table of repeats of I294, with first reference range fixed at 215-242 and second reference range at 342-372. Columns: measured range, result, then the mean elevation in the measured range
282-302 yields 5.2 km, 1.51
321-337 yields 3.4 km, 1.78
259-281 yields 2.7 km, 1.68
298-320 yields 7.6 km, 1.41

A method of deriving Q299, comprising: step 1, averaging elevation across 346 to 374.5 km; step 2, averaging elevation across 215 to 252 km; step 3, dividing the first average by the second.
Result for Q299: 1.44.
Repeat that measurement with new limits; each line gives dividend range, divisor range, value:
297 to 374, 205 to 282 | 1.15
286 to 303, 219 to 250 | 0.86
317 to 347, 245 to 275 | 1.10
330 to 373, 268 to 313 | 1.47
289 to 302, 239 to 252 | 0.85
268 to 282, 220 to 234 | 1.02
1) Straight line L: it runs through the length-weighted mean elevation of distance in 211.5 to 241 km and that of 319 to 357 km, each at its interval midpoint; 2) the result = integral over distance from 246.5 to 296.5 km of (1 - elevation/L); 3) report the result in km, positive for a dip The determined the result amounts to 5.1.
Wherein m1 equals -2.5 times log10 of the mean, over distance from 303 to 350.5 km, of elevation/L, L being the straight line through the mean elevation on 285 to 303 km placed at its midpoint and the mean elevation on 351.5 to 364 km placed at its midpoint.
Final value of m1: 0.15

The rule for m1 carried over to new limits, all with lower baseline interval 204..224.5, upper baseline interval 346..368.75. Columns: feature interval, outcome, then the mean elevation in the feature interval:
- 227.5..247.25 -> 0.09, 1.69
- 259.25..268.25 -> 0.19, 1.67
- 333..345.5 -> 0.25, 1.92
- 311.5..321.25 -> 0.32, 1.7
